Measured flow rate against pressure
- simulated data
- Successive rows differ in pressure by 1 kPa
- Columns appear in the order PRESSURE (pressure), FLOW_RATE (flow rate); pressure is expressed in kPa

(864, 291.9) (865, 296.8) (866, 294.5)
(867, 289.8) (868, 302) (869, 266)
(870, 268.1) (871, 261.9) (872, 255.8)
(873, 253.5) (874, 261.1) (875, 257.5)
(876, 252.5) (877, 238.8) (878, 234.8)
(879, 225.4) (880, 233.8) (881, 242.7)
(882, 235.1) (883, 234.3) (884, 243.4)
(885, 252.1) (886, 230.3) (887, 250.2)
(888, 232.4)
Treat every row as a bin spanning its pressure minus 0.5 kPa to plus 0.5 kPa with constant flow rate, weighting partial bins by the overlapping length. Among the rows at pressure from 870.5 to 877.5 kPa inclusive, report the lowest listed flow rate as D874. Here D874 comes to 238.8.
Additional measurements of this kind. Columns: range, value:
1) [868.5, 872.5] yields 255.8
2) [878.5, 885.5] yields 225.4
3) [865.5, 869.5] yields 266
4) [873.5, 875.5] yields 257.5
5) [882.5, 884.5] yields 234.3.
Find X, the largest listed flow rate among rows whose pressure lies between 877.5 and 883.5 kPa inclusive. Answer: 242.7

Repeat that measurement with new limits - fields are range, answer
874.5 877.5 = 257.5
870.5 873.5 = 261.9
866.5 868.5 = 302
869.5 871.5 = 268.1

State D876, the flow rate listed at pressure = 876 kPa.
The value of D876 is 252.5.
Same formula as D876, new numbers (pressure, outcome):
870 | 268.1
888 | 232.4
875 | 257.5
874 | 261.1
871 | 261.9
